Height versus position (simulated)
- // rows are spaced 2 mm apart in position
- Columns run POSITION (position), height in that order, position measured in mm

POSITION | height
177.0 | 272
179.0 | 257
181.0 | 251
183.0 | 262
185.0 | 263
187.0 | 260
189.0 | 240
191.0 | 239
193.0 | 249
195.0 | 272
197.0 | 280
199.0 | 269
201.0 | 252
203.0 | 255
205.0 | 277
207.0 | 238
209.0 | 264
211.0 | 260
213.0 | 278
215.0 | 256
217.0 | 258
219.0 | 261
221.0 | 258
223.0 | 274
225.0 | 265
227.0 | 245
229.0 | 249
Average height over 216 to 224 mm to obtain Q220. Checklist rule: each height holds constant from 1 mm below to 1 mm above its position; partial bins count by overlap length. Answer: 263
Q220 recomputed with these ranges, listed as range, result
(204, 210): 260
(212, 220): 263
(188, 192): 240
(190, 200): 262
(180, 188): 259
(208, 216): 264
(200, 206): 261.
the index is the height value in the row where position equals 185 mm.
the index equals 263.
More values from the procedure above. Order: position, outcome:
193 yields 249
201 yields 252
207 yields 238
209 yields 264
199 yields 269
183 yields 262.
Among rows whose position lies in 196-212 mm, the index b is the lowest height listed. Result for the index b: 238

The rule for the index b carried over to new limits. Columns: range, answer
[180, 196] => 239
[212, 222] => 256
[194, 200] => 269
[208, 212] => 260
